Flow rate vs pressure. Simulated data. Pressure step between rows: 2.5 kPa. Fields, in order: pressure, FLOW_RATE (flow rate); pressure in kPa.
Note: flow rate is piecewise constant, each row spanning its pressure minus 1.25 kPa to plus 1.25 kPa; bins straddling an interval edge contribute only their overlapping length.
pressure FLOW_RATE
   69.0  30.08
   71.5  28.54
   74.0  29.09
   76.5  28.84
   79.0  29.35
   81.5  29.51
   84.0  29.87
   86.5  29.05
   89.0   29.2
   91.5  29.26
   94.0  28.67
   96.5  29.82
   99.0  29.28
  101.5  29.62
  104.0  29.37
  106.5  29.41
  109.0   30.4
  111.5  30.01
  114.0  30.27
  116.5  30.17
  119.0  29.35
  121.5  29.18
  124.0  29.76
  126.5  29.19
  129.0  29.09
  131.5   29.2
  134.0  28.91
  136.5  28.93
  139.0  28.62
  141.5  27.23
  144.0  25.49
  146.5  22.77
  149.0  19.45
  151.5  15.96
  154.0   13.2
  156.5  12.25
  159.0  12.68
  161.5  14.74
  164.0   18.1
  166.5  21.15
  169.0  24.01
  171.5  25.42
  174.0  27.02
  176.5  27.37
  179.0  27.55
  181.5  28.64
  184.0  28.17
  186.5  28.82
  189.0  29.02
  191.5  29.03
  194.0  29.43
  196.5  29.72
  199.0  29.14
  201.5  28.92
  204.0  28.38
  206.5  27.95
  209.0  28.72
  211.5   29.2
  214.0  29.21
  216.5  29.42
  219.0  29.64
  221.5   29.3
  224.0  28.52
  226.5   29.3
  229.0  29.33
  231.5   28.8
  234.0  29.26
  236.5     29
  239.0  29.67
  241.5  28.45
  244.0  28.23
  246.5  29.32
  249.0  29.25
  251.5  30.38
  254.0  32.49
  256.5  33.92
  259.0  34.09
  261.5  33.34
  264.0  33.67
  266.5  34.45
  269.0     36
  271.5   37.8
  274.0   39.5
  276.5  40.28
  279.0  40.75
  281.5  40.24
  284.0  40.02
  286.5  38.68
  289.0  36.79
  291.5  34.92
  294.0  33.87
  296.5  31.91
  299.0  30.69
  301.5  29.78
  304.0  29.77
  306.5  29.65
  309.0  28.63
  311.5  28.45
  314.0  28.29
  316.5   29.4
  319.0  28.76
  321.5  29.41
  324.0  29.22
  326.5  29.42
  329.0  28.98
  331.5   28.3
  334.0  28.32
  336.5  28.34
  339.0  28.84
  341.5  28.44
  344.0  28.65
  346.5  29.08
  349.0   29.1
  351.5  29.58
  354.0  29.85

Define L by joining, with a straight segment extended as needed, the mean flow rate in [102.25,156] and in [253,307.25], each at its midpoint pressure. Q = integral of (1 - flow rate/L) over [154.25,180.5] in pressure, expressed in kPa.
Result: 7.4 kPa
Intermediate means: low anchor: 26.8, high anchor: 35.2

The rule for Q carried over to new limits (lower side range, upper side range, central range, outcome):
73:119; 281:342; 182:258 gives 2.7 kPa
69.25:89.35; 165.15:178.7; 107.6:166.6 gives 5.1 kPa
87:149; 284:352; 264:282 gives -4.8 kPa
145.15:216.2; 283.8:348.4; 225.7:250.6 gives -1.8 kPa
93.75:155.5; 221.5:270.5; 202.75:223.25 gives 0.7 kPa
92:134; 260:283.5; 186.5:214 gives 4.0 kPa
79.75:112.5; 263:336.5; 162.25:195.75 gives 5.0 kPa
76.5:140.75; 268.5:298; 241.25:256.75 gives 2.5 kPa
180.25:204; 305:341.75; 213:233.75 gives -0.2 kPa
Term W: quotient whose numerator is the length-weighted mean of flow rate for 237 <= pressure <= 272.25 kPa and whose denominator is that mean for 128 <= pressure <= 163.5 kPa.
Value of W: 1.5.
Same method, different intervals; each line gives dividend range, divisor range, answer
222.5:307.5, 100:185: 1.30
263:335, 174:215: 1.15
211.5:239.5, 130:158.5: 1.29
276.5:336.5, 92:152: 1.14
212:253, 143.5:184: 1.38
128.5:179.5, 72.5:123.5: 0.77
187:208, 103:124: 0.97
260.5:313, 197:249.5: 1.20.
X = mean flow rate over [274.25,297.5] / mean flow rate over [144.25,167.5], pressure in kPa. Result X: 2.21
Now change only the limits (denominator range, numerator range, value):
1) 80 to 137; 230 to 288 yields 1.15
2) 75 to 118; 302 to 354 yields 0.98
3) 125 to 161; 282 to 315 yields 1.42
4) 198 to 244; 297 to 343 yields 1.00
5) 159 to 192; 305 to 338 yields 1.17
